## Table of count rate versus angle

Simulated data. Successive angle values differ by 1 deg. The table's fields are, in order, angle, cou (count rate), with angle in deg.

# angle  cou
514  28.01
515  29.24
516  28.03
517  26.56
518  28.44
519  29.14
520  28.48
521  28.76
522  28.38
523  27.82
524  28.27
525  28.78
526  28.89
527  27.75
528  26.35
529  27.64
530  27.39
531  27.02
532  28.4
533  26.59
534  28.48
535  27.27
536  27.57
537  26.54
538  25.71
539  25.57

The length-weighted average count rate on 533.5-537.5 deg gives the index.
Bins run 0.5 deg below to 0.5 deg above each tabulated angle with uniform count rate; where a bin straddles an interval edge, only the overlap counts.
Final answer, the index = 27.5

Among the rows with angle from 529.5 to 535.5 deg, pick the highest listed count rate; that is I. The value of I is 28.48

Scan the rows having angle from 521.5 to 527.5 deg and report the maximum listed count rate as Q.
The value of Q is 28.89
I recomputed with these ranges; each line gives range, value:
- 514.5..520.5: 29.24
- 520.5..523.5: 28.76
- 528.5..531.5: 27.64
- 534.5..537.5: 27.57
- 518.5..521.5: 29.14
